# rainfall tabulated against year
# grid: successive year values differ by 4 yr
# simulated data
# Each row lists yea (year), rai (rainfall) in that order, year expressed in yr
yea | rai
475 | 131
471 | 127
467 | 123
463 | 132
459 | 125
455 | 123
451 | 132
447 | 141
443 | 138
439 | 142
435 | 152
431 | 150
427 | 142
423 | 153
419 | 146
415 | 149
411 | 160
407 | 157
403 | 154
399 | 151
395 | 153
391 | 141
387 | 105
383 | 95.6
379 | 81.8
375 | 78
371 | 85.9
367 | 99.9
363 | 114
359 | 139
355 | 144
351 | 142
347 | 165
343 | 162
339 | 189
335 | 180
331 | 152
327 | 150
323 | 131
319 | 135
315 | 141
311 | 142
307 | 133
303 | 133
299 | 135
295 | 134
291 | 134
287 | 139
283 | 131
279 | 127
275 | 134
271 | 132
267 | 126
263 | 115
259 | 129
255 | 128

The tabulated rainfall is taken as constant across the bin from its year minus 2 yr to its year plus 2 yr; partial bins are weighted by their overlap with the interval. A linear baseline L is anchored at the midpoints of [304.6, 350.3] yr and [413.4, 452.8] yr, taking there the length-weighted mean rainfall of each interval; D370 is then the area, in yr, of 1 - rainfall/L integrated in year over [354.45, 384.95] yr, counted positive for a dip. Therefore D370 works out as 9.47 yr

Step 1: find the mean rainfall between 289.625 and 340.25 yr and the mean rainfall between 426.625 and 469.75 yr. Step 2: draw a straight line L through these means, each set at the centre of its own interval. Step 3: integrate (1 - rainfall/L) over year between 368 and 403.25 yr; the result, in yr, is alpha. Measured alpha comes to 6.6 yr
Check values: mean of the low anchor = 145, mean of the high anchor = 136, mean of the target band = 114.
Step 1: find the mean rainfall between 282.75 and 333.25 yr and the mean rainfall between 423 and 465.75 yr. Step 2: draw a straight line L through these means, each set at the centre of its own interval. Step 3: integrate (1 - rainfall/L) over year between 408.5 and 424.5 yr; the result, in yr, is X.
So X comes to -1.62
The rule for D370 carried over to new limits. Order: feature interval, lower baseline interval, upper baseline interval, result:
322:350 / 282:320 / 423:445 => -4.7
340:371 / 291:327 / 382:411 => 0.4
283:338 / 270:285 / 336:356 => 1.6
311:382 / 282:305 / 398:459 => 2.1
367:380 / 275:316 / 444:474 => 4.7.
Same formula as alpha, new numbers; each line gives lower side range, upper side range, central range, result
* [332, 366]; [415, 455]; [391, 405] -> -0.35 yr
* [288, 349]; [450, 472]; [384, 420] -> -2.55 yr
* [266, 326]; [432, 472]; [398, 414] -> -2.54 yr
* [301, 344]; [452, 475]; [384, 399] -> 0.58 yr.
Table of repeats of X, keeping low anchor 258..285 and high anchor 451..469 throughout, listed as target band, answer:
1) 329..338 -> -2.9 yr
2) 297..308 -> -0.5 yr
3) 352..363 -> -0.8 yr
